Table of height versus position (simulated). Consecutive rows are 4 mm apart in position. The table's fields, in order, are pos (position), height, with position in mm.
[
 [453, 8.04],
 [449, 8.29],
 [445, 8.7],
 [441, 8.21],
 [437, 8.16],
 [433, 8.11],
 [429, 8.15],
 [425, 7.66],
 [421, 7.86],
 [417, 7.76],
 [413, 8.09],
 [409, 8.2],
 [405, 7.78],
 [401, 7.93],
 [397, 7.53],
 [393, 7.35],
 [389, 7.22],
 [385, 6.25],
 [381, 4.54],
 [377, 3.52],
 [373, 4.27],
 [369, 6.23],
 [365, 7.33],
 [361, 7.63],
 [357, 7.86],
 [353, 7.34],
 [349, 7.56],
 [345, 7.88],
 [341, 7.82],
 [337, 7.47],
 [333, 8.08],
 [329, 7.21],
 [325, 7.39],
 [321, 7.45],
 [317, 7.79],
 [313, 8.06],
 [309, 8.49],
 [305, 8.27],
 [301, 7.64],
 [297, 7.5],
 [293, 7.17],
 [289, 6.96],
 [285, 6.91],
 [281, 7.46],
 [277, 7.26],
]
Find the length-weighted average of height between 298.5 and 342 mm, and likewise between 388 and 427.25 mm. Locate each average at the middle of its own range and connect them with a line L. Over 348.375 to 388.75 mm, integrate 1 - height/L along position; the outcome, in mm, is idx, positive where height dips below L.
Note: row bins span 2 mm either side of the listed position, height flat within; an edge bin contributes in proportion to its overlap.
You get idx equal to 7.9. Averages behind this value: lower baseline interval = 7.78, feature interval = 6.25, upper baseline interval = 7.75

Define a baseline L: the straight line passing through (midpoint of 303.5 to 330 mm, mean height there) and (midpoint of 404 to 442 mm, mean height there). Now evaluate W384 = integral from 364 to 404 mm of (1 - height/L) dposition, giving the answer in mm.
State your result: 8.6 mm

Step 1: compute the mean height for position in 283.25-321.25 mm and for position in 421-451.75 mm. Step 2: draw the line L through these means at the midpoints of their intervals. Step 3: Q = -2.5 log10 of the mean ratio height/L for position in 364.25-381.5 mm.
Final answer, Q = 0.48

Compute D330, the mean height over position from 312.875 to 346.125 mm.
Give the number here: 7.66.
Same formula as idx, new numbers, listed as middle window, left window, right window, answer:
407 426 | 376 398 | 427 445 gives -1.4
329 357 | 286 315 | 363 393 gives -4.4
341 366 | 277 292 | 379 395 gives -3.9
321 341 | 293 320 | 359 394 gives -0.9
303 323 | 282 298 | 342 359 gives -1.8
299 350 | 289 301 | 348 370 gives -3.1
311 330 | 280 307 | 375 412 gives -1.0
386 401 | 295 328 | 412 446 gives 1.2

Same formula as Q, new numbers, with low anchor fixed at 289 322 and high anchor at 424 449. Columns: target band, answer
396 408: 0.04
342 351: 0.02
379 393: 0.28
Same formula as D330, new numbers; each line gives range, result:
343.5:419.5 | 6.96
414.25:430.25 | 7.85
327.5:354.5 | 7.64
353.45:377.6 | 6.37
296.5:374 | 7.5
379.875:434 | 7.49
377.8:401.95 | 6.59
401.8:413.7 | 8.01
